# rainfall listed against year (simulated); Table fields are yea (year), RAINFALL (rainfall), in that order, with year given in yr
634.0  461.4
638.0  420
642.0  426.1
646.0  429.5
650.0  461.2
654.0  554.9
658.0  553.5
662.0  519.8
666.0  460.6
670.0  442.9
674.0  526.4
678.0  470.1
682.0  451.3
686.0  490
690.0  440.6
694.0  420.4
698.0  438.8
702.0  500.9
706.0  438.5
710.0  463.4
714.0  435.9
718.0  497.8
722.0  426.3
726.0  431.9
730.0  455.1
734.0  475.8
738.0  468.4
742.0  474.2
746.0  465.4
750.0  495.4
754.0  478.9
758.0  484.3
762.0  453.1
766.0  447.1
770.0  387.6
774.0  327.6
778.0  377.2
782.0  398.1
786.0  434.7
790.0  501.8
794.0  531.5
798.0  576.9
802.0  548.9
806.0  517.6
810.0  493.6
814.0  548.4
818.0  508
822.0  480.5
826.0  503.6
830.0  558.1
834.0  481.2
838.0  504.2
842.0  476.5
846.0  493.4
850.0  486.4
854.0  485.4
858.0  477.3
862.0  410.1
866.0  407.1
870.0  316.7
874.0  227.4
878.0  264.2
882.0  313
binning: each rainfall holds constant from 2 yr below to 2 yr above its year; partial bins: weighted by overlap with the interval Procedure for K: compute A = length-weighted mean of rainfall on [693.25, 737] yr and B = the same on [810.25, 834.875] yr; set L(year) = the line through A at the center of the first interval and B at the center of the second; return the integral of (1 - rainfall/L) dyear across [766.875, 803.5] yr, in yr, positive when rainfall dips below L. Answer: 3.07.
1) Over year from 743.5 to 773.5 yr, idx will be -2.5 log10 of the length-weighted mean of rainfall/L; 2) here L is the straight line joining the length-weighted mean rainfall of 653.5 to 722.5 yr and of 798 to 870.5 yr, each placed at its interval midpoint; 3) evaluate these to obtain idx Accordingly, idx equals 0.066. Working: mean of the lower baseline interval 473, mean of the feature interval 453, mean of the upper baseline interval 489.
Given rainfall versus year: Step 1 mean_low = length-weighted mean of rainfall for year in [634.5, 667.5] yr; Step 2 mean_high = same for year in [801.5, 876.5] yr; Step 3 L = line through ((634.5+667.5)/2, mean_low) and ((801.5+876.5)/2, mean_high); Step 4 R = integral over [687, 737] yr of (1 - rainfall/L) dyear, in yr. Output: 2.2 yr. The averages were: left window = 478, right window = 467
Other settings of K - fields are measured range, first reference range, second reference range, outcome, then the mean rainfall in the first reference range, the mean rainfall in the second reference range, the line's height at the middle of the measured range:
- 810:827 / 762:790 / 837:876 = -3.7 yr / 407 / 427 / 417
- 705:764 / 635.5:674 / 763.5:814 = 0.8 yr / 477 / 465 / 470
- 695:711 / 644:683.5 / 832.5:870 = 0.8 yr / 487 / 461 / 482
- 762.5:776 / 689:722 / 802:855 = 2.4 yr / 453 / 505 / 480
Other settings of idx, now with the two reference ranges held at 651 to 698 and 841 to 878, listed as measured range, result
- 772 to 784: 0.20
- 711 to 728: 0.04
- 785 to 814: -0.20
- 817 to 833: -0.20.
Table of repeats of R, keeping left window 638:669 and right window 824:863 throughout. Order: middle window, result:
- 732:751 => 0.4 yr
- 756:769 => 0.8 yr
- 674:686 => 0.1 yr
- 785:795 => -0.1 yr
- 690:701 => 1.0 yr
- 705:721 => 0.8 yr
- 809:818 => -0.6 yr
